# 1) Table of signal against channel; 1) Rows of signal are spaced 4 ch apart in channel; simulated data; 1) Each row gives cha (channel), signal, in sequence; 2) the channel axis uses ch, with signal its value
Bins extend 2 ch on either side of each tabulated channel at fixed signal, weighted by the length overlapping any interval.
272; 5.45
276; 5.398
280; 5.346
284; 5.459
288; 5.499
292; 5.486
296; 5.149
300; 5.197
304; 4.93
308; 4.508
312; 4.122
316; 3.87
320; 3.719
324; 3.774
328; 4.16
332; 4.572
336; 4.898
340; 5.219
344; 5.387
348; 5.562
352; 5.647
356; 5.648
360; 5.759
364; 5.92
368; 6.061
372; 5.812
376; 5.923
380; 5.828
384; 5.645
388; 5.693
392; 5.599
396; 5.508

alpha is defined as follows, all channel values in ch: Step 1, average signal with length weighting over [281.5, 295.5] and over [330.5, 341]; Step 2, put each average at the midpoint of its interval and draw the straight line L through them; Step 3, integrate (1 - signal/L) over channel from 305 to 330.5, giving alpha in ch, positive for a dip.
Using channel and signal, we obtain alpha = 5.13 ch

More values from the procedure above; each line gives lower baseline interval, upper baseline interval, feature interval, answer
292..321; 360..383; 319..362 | 2.6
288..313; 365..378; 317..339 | 4.5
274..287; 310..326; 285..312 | -2.3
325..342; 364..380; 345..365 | -1.2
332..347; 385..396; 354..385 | -2.4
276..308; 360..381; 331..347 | 1.6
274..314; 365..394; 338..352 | 0.2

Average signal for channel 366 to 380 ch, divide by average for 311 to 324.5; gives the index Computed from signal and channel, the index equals 1.53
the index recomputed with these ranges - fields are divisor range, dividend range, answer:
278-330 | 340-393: 1.21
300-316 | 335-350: 1.17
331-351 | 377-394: 1.10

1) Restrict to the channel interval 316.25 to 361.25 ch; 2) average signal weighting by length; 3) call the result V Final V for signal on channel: 4.89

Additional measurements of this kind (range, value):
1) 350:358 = 5.65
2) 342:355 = 5.54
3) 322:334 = 4.17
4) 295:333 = 4.38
